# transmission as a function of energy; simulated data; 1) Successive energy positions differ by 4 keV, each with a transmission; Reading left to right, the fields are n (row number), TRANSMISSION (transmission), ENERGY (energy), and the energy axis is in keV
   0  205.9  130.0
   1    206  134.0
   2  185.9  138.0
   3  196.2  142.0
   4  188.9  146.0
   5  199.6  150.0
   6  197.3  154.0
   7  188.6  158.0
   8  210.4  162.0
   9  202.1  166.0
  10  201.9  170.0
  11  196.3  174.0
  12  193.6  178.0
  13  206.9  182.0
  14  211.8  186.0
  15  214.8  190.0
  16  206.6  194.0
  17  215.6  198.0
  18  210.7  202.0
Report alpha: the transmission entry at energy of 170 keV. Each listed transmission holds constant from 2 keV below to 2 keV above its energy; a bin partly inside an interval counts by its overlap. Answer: 201.9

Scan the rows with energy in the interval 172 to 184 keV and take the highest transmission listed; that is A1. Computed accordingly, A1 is 206.9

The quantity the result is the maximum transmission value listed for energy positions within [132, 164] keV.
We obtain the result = 210.4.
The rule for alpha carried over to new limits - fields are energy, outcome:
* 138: 185.9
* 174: 196.3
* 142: 196.2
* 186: 211.8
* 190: 214.8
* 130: 205.9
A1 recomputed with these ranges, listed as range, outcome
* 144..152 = 199.6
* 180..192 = 214.8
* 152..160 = 197.3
